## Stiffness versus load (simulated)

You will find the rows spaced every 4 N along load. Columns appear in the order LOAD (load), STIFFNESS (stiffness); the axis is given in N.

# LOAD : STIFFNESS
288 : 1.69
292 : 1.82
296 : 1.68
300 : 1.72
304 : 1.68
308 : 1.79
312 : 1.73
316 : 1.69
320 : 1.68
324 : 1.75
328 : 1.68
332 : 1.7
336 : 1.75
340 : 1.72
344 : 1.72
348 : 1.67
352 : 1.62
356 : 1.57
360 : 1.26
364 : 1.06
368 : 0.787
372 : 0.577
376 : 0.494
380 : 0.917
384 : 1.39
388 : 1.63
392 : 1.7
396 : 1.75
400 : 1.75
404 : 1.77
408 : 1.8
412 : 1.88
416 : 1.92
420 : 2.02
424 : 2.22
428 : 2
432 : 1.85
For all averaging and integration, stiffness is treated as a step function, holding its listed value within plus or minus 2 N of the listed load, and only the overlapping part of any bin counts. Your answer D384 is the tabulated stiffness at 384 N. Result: 1.39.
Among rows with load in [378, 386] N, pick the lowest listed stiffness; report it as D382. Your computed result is 0.917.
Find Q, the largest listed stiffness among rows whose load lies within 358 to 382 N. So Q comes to 1.26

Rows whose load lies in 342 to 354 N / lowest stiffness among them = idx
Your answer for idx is 1.62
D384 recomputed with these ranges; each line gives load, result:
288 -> 1.69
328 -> 1.68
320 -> 1.68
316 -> 1.69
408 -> 1.8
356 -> 1.57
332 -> 1.7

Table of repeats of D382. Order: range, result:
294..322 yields 1.68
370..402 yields 0.494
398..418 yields 1.75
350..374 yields 0.577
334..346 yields 1.72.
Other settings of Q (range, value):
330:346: 1.75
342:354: 1.72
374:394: 1.7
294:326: 1.79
